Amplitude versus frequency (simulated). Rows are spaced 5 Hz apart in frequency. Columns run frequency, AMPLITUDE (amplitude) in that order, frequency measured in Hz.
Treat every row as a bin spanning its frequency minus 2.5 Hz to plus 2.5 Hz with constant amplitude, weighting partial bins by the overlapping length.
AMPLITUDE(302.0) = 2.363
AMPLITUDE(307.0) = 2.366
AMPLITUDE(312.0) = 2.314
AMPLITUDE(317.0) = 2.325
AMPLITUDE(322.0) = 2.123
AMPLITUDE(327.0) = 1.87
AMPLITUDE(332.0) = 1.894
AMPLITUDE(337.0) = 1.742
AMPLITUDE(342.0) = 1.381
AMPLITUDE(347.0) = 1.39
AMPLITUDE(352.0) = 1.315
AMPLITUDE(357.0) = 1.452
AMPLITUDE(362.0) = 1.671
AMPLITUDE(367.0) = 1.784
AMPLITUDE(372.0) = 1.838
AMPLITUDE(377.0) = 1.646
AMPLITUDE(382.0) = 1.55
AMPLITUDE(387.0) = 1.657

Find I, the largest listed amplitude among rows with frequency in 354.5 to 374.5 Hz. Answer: 1.838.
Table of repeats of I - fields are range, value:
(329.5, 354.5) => 1.894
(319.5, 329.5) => 2.123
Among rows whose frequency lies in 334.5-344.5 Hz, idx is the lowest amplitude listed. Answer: 1.381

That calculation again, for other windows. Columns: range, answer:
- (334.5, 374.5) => 1.315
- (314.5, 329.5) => 1.87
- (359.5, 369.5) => 1.671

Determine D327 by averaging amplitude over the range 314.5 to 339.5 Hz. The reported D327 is 1.99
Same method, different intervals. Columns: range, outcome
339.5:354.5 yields 1.36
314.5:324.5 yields 2.22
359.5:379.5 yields 1.73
